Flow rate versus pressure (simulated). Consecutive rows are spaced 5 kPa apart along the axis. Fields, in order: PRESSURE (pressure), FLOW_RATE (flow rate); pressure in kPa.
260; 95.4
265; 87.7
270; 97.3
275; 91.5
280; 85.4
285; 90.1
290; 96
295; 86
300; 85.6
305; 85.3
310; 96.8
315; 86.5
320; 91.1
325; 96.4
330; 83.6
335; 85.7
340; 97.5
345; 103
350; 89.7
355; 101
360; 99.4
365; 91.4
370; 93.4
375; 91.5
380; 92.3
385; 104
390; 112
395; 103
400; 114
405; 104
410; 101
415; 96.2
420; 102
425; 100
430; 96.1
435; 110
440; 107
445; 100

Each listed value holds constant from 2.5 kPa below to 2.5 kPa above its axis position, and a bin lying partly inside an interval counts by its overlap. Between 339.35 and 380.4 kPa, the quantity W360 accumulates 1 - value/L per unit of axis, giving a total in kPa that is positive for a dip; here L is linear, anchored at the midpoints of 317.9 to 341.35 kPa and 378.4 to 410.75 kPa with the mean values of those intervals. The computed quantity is 0.6 kPa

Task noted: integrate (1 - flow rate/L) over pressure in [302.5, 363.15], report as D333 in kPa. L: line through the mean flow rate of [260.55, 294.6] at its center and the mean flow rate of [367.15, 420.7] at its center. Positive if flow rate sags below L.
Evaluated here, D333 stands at 1.9 kPa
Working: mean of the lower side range 91.2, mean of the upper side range 101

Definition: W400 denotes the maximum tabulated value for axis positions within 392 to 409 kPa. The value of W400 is 114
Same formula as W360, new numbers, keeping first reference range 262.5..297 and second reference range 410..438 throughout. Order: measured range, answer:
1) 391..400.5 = -0.86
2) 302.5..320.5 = 0.61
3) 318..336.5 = 0.92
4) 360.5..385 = 0.85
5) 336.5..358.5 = -0.42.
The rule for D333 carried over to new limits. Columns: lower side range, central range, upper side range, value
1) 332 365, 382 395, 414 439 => -1.0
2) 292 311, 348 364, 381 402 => 0.5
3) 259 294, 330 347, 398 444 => 0.5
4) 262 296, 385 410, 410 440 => -1.9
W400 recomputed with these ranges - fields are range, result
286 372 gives 103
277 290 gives 96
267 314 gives 97.3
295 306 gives 86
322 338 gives 96.4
